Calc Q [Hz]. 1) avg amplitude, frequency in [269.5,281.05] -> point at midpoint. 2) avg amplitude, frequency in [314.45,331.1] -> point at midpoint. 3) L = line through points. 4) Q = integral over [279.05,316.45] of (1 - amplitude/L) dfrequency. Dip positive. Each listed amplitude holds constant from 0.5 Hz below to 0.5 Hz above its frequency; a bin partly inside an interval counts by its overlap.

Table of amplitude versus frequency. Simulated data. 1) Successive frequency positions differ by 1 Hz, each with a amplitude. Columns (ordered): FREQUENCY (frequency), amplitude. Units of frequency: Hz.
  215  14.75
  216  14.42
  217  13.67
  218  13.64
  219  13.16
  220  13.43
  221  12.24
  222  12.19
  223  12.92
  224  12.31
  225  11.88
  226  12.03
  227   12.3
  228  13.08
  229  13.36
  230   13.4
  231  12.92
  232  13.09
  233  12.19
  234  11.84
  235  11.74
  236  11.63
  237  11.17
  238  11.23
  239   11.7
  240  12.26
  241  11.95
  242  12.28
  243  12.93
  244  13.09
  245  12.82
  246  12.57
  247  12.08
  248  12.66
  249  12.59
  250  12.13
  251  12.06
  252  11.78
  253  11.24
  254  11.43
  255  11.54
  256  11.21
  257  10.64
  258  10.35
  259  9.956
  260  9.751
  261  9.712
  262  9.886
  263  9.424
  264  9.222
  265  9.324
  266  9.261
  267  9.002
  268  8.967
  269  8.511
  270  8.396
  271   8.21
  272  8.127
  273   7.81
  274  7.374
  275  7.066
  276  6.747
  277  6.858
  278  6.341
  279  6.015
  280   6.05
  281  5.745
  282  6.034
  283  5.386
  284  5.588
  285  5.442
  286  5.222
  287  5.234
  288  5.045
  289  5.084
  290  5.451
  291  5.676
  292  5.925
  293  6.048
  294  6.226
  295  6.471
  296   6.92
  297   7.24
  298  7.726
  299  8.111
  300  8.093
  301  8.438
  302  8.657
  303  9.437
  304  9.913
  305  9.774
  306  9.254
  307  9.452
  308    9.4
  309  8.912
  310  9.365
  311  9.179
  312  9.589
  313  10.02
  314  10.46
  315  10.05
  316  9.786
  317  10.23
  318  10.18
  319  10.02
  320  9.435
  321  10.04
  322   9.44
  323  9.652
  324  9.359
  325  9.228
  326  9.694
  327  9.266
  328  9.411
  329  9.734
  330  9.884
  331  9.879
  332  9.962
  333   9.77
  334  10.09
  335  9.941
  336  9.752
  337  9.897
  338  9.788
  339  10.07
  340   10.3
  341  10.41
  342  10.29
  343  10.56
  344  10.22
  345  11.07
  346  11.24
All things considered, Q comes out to 3.9 Hz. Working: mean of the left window 7.11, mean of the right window 9.72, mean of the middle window 7.56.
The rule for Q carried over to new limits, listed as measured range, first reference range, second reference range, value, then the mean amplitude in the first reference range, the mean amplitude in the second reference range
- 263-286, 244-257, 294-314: 7.1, 12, 8.71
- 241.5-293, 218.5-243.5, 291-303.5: 5.3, 12.4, 7.37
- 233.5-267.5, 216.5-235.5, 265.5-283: -4.3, 12.7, 7.38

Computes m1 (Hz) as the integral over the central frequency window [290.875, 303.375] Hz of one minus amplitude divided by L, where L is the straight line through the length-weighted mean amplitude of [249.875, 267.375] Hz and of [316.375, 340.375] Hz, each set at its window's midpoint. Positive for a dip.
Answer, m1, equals 3.4 Hz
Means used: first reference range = 10.4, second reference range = 9.79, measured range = 7.33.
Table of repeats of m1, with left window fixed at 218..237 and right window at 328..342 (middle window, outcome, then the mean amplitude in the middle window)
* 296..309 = 2.4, 8.72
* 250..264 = 1.4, 10.7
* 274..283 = 3.9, 6.36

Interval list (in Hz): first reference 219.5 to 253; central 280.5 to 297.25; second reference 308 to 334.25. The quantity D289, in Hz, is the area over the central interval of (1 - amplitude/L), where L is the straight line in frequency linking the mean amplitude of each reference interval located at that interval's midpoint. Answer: 7.7 Hz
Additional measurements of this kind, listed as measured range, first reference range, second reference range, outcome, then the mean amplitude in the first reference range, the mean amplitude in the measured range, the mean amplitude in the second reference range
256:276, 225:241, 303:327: 4.0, 12.2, 9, 9.66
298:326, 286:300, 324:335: -5.0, 6.27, 9.44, 9.69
